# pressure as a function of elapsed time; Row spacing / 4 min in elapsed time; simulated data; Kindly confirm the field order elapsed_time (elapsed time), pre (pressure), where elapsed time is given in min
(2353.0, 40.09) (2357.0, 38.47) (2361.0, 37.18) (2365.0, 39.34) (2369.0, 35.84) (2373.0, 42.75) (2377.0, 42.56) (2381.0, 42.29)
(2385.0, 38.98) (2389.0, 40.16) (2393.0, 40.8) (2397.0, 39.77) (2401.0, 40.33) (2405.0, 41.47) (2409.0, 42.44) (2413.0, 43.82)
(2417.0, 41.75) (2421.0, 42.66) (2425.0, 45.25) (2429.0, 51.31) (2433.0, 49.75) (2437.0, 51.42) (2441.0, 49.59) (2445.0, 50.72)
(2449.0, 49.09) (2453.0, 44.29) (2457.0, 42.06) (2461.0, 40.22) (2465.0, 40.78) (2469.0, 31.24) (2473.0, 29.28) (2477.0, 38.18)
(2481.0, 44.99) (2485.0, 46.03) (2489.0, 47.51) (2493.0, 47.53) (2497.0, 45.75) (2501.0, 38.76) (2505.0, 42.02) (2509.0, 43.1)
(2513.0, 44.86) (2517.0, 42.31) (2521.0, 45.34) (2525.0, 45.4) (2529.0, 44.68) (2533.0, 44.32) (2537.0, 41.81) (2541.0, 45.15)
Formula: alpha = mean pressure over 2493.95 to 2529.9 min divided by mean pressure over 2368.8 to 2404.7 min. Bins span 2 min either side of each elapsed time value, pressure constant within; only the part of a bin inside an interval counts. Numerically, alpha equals 1.07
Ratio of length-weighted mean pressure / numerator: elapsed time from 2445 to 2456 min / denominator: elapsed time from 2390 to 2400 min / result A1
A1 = 1.17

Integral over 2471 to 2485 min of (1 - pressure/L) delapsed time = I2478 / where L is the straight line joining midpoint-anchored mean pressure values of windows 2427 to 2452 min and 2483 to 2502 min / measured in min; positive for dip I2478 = 2.4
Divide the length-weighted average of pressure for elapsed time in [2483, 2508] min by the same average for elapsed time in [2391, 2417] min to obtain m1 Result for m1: 1.07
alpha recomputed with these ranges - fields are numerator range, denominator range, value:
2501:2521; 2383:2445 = 0.97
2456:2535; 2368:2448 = 0.96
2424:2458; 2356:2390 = 1.22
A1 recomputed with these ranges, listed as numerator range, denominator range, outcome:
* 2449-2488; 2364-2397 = 1.00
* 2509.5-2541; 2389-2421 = 1.06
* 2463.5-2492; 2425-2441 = 0.80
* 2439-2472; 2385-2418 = 1.05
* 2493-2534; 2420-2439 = 0.91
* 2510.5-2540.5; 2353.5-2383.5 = 1.11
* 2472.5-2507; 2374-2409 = 1.05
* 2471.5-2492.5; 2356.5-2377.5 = 1.07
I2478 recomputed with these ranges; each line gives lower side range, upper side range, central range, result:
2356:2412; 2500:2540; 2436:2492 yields -1.43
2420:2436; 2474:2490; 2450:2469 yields 1.67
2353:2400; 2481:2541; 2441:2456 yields -2.00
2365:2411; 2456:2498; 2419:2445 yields -4.87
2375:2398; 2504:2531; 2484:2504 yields -0.68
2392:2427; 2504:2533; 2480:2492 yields -0.81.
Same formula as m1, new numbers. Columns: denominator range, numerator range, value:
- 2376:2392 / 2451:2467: 1.02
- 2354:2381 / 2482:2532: 1.12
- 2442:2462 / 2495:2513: 0.93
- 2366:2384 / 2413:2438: 1.15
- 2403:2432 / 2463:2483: 0.83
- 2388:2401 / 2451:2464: 1.05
